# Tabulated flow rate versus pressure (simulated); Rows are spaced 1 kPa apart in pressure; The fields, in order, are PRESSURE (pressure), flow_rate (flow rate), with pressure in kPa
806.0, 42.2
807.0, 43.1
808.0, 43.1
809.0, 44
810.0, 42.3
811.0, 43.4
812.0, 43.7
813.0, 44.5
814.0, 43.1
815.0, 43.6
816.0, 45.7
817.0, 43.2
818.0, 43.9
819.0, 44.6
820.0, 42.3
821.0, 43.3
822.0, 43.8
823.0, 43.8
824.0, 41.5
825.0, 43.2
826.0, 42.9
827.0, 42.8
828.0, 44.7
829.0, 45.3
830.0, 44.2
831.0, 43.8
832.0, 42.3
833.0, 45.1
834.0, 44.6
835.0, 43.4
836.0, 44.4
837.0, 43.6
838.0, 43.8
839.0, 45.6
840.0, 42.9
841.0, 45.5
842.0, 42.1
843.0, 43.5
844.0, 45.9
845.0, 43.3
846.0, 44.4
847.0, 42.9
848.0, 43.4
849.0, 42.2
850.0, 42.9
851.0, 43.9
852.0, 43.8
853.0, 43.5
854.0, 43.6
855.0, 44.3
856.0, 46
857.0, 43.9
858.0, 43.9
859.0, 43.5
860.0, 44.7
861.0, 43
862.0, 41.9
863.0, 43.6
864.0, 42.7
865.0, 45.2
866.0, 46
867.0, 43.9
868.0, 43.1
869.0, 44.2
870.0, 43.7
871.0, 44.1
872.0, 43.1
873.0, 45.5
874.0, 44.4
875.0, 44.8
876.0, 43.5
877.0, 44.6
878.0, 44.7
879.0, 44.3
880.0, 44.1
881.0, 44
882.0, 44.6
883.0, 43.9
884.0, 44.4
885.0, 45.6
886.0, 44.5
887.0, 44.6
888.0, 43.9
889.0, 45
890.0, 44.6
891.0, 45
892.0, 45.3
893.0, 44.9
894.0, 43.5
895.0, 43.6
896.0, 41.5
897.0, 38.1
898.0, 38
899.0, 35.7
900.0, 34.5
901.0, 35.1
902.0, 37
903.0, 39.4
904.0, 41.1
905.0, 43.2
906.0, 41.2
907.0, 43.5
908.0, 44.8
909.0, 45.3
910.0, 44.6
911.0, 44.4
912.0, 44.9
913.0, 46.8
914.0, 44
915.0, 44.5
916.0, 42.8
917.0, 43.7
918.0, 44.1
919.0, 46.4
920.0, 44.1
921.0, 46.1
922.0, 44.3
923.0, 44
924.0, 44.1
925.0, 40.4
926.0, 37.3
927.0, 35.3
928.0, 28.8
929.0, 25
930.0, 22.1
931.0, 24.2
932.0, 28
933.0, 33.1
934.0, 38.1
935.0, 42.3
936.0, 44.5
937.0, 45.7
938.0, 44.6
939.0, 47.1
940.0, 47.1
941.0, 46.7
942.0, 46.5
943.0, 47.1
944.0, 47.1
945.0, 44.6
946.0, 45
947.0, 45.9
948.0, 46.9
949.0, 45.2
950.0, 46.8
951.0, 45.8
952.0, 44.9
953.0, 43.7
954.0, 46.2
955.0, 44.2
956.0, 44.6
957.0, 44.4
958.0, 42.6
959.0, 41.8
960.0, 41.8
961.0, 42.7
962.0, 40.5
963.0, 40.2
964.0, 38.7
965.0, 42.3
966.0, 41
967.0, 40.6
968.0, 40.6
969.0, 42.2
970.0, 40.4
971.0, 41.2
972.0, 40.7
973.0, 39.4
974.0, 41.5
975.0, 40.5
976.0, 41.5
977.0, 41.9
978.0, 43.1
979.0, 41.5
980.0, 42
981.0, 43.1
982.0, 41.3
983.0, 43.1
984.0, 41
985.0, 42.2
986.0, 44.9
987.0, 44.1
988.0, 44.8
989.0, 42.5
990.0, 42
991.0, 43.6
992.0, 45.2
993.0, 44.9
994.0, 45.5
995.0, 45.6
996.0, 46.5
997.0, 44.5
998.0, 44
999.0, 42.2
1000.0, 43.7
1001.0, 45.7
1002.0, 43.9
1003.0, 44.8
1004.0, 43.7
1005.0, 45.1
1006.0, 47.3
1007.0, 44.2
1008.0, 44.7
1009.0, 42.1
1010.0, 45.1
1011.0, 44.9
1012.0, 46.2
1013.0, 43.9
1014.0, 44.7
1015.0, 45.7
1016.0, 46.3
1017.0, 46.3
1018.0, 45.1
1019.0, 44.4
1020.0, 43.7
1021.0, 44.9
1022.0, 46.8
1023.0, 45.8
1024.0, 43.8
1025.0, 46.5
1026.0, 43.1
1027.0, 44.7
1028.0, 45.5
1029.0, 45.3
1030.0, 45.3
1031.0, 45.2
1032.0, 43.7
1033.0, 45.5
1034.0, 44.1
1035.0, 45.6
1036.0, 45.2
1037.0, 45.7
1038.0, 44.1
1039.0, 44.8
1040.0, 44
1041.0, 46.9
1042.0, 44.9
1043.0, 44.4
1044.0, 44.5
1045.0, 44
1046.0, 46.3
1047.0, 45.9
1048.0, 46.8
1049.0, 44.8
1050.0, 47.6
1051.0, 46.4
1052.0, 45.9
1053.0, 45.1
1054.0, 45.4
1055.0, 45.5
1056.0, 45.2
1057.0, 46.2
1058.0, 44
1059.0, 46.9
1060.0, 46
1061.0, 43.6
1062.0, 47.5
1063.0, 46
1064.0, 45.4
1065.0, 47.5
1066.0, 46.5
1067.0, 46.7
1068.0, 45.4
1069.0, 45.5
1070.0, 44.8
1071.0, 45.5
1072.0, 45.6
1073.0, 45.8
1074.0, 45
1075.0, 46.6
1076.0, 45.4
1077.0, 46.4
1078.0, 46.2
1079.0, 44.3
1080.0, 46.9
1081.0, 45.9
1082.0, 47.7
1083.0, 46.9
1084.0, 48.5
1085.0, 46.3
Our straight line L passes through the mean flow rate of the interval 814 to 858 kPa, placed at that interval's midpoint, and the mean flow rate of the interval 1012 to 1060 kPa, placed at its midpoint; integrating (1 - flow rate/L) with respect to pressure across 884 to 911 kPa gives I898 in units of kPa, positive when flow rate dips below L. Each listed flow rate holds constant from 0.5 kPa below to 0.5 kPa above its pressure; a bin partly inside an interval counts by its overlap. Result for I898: 1.28 kPa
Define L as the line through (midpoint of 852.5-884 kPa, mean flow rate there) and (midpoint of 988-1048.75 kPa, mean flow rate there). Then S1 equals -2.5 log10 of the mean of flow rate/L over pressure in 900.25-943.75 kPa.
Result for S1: 0.09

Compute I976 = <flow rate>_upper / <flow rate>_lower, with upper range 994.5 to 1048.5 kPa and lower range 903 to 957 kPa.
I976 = 1.1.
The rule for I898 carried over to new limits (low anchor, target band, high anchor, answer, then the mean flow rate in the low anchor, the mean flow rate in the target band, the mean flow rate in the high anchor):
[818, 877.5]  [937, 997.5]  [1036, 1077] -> 1.8 kPa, 43.8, 43.5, 45.6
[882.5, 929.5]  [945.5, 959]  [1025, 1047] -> -0.6 kPa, 42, 45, 45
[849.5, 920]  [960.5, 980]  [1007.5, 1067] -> 1.5 kPa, 43.4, 41.1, 45.3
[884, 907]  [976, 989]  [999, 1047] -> 0.4 kPa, 41.7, 42.7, 44.9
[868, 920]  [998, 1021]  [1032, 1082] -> 0.1 kPa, 43.2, 44.7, 45.6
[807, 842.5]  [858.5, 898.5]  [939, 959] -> 0.6 kPa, 43.7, 43.8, 45.5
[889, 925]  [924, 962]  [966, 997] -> 1.2 kPa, 42.7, 41.3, 42.6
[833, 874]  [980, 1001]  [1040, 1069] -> 0.7 kPa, 43.9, 43.7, 45.7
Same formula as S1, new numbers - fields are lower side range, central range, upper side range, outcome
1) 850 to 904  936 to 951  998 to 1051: -0.051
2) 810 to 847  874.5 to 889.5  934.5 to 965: -0.008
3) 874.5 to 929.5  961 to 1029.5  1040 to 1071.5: 0.021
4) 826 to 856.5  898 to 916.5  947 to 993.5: 0.040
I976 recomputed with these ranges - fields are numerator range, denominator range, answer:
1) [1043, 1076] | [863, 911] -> 1.06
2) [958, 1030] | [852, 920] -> 1.00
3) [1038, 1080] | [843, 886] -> 1.04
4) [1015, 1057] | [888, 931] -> 1.10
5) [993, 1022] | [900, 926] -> 1.05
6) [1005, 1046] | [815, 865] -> 1.03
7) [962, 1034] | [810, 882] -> 0.99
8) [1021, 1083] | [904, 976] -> 1.08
